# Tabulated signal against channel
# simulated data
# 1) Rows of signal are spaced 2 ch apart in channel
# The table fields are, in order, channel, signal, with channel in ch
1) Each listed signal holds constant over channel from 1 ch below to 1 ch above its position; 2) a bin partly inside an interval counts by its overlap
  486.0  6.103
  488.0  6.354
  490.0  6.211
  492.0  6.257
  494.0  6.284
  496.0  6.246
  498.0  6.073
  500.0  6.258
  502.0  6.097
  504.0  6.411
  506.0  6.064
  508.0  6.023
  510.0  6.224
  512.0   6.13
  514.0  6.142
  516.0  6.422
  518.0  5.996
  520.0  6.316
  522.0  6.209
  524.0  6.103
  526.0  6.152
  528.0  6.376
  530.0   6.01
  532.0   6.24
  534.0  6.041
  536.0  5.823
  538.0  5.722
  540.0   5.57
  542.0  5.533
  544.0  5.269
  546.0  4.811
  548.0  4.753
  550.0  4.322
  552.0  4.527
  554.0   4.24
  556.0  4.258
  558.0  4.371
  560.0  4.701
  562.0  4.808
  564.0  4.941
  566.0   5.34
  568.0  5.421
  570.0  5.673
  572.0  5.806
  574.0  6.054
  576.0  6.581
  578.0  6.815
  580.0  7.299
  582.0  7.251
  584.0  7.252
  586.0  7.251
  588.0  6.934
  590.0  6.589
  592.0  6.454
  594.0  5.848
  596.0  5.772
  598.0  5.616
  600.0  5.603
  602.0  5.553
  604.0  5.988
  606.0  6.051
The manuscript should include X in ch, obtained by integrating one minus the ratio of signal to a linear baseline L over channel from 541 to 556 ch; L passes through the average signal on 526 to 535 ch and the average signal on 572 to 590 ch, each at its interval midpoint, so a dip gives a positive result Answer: 3.9 ch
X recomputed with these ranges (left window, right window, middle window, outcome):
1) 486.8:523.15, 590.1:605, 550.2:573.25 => 4.20 ch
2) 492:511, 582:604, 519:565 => 6.57 ch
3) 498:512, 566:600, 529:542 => 0.77 ch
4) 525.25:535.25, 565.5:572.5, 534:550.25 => 1.80 ch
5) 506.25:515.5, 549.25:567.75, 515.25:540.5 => -2.15 ch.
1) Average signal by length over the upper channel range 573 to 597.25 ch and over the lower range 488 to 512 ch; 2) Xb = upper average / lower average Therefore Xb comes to 1.1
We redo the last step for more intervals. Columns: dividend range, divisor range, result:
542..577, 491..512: 0.82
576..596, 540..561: 1.44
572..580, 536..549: 1.22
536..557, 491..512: 0.80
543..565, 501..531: 0.75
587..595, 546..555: 1.43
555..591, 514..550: 1.03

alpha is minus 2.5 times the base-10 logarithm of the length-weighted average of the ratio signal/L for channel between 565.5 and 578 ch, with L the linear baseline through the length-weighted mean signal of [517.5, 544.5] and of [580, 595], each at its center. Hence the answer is 0.12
